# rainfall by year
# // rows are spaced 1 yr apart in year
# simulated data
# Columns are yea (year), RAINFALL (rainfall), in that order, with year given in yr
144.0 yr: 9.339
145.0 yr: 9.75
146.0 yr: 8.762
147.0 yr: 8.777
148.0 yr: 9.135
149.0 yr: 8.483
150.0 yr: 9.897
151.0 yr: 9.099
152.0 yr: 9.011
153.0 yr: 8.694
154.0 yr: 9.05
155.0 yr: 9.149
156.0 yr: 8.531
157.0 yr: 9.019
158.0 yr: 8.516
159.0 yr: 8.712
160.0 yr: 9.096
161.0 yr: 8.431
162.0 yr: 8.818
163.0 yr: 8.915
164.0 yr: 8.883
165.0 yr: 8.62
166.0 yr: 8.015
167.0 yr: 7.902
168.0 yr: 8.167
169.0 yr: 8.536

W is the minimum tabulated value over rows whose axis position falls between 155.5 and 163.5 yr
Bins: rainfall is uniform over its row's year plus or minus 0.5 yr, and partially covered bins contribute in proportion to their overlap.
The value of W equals 8.431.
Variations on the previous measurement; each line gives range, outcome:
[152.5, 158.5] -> 8.516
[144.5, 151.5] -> 8.483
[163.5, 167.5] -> 7.902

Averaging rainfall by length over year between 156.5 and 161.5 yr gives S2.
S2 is 8.75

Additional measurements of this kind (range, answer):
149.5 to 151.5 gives 9.5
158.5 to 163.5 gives 8.79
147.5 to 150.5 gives 9.17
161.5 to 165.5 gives 8.81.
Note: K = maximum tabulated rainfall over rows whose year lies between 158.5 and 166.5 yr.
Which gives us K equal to 9.096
